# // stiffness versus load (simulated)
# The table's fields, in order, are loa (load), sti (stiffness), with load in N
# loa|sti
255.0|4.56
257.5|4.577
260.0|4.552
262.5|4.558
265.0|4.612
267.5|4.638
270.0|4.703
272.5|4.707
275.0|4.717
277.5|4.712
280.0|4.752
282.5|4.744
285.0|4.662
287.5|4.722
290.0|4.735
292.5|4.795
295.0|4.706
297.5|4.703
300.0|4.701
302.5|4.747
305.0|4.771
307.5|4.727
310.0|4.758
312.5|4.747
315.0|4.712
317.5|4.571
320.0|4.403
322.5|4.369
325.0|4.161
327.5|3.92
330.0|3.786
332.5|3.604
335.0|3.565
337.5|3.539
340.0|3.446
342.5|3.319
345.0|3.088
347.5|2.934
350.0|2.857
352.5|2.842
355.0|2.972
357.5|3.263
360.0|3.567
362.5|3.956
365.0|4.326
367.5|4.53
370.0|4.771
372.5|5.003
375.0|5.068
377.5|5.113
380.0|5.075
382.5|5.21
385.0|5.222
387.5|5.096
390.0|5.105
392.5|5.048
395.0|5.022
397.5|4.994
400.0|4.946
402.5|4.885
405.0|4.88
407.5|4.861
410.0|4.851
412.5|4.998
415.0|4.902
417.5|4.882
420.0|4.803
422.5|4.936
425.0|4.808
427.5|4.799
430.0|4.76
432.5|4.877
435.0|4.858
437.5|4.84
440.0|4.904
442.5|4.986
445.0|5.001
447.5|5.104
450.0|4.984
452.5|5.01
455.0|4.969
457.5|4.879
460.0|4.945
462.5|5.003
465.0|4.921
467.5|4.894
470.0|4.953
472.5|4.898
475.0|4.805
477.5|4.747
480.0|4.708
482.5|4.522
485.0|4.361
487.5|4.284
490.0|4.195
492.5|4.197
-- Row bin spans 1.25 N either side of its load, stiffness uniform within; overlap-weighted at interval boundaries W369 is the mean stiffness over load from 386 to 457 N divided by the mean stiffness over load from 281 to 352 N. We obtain 1.18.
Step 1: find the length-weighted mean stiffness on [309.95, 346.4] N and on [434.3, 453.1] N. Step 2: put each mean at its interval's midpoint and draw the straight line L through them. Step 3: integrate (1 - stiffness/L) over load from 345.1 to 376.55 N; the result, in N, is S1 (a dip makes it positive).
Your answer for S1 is 3.2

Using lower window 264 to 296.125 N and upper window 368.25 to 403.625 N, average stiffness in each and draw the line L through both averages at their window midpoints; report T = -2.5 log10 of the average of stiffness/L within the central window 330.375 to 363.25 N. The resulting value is 0.43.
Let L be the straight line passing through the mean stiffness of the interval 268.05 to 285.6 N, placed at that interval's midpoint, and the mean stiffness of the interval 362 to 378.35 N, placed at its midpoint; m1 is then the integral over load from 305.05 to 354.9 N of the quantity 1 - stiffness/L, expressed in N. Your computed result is 9.0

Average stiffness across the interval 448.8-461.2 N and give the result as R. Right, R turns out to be 4.96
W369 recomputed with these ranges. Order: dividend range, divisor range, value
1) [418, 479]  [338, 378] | 1.29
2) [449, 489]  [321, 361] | 1.39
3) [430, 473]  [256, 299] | 1.05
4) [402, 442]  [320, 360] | 1.40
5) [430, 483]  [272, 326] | 1.05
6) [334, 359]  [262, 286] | 0.68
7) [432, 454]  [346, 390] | 1.17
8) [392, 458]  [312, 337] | 1.19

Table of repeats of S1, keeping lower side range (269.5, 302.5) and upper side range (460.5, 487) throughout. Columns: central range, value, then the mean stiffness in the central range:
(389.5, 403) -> -0.7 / 5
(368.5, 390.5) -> -1.5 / 5.07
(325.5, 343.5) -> 4.2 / 3.62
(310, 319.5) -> 0.1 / 4.67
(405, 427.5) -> -0.6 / 4.88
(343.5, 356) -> 4.7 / 2.95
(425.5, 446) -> -0.5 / 4.87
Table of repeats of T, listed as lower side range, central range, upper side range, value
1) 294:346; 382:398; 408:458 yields -0.10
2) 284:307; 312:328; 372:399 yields 0.10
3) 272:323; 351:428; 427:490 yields 0.03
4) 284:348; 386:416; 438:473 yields -0.06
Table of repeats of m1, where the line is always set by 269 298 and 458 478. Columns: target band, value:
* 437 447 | -0.16 N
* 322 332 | 1.60 N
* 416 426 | -0.01 N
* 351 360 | 3.19 N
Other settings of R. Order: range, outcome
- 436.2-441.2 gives 4.87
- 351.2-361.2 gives 3.16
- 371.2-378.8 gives 5.06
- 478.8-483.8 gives 4.61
